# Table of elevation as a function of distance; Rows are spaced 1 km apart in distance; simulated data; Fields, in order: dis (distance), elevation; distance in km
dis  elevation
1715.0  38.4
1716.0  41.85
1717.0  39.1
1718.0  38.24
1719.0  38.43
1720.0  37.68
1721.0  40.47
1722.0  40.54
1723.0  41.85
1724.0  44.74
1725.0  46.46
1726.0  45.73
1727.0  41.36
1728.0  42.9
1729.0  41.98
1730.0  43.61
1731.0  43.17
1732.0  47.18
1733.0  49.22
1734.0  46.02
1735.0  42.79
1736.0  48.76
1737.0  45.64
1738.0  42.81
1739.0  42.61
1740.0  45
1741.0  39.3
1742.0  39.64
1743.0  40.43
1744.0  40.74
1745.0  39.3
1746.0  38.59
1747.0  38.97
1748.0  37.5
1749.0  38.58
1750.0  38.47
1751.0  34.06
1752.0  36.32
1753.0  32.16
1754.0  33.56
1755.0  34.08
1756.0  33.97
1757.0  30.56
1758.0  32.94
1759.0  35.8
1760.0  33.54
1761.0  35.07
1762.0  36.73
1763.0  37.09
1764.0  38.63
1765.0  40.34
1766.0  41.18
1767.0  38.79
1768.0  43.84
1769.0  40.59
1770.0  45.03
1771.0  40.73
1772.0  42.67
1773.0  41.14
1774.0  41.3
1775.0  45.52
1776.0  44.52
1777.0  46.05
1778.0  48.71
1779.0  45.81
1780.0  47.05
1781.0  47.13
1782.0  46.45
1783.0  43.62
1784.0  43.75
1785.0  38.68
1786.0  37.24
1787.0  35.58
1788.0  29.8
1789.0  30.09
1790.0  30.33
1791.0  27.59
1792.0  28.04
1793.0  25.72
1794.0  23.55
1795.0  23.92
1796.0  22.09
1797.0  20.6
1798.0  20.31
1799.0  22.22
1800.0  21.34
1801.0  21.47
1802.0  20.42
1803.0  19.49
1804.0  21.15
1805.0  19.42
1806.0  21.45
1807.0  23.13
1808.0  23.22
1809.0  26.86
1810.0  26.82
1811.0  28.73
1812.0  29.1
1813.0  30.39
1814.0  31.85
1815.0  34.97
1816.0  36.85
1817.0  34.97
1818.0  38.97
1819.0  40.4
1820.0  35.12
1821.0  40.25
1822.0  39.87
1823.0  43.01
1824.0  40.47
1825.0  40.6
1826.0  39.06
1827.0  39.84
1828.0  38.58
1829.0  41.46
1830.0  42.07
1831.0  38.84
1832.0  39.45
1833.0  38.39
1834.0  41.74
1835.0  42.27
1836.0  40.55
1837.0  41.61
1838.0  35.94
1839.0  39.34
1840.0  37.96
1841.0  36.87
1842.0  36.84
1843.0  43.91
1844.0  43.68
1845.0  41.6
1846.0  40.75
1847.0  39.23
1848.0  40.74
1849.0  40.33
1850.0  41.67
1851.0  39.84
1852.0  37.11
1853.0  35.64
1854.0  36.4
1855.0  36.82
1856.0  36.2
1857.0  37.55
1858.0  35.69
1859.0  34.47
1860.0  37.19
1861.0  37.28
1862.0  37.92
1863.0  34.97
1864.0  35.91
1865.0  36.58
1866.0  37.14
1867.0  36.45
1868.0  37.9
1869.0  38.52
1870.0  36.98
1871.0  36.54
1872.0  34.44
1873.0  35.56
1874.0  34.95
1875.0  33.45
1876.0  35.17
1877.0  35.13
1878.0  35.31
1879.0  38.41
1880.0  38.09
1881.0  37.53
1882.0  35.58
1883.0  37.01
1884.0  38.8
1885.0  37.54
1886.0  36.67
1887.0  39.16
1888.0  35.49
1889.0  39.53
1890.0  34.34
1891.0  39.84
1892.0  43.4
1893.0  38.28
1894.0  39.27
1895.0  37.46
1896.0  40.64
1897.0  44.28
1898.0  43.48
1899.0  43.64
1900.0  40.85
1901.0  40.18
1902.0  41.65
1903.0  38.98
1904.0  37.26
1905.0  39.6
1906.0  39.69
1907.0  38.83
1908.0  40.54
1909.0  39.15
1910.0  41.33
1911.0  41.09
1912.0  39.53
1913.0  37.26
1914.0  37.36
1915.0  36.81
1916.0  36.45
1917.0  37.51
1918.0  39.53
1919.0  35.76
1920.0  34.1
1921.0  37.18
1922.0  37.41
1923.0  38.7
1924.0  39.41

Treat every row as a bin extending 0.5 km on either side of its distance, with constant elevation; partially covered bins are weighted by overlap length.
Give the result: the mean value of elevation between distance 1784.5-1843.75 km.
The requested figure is 32.6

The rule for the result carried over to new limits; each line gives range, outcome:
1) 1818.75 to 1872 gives 38.7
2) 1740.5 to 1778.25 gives 38.8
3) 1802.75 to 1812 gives 23.8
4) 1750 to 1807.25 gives 34.2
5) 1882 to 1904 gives 39.4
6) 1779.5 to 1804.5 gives 29.9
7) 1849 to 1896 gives 37.1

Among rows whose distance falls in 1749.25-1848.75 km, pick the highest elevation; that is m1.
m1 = 48.71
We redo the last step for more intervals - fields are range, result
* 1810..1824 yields 43.01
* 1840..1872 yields 43.91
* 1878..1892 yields 43.4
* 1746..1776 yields 45.52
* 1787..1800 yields 35.58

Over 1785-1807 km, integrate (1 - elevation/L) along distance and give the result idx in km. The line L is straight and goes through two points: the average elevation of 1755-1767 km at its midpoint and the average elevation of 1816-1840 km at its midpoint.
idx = 7.4 km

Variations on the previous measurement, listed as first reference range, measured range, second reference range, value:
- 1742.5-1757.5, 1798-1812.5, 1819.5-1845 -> 5.9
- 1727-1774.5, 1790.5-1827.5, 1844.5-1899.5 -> 9.1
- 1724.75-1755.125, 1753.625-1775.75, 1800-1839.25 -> 0.3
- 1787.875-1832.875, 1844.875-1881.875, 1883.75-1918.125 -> -1.5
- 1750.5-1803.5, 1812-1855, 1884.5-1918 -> -2.2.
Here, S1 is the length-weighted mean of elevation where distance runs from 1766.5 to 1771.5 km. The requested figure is 41.8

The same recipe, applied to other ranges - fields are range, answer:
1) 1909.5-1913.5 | 39.8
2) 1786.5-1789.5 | 31.8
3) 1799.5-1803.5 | 20.7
